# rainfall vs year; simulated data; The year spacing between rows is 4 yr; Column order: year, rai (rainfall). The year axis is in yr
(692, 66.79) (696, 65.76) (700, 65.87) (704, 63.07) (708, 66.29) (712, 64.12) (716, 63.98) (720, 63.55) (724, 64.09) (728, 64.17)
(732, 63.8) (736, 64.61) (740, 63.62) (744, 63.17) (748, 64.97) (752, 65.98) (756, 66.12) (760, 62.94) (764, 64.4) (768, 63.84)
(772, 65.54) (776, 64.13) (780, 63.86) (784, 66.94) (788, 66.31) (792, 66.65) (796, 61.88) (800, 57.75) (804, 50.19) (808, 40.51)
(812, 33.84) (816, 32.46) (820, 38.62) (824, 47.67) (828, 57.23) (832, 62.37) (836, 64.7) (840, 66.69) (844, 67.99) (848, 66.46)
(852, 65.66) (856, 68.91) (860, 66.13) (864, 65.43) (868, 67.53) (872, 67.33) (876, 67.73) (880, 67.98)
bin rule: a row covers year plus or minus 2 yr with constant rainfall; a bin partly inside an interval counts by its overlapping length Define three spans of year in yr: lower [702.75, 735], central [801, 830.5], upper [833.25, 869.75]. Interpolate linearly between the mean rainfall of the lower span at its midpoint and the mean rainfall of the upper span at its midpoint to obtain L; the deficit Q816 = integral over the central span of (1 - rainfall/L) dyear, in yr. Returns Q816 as 9.9 yr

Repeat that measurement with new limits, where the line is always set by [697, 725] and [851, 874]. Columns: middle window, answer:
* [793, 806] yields 1.7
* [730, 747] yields 0.3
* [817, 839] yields 4.2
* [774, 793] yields 0.0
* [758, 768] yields 0.2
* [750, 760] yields 0.0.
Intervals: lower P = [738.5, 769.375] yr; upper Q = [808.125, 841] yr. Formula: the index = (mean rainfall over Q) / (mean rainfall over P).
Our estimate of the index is 0.8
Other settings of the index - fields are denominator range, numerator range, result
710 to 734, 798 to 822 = 0.66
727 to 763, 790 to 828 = 0.75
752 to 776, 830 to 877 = 1.03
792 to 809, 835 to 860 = 1.22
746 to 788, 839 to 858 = 1.03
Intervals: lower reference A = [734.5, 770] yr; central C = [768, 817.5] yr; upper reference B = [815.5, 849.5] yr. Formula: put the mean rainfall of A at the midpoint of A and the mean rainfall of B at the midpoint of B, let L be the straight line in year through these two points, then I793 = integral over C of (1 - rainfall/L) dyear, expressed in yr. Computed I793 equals 3.6 yr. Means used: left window 64.4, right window 56.9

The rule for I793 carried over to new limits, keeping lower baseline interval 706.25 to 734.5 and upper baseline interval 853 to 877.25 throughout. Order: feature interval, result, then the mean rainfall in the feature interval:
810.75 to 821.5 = 5.1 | 34.9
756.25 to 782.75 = 0.4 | 64.3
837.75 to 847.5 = -0.1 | 67.1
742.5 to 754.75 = 0.0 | 64.9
